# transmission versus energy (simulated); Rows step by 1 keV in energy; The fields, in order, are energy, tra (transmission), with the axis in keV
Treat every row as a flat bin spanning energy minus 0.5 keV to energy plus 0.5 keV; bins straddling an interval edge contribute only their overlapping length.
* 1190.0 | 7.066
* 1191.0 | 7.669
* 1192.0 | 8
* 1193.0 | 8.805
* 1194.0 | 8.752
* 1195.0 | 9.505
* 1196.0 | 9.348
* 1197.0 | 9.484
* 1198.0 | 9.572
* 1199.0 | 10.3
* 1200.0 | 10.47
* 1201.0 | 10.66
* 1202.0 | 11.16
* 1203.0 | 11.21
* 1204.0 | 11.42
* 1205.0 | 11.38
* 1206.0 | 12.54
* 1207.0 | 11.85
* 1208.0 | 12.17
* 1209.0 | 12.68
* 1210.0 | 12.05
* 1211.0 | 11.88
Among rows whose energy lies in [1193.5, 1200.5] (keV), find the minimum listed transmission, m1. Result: 8.752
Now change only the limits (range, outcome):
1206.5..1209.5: 11.85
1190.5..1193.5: 7.669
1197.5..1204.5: 9.572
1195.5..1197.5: 9.348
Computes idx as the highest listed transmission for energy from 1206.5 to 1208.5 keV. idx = 12.17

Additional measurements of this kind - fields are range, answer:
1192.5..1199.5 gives 10.3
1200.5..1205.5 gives 11.42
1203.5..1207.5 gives 12.54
